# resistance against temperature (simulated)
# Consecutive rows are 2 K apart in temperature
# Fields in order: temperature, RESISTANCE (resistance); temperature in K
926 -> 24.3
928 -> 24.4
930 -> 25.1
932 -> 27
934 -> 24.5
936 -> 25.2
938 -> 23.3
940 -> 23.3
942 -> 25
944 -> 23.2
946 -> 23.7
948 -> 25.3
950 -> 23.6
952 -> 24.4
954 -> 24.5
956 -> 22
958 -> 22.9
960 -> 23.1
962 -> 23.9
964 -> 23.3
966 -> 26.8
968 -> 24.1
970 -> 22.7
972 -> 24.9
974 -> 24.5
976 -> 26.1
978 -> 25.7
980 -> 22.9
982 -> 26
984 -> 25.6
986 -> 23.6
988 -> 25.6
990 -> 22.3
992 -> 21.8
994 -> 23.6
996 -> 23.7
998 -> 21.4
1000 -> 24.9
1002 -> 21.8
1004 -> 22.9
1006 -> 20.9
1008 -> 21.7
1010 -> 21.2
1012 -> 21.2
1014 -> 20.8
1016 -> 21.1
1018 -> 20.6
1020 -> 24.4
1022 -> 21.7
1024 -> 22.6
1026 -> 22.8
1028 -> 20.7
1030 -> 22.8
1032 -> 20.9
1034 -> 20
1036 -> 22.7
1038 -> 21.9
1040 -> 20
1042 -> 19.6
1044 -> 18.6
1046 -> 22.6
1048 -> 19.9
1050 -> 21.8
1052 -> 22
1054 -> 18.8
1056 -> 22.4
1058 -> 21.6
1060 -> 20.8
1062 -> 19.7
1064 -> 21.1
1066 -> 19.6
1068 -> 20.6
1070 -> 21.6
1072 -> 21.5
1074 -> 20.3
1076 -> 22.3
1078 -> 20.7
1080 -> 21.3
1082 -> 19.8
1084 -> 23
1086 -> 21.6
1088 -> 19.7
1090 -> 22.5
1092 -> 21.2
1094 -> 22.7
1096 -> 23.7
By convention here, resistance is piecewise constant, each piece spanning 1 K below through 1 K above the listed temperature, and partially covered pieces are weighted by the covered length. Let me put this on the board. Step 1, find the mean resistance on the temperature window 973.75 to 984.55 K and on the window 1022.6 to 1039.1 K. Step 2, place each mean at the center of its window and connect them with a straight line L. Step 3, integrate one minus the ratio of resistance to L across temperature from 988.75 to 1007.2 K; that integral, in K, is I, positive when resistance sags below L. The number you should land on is 1.01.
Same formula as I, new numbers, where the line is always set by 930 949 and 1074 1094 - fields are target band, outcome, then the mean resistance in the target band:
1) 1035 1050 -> 1.0 K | 20.8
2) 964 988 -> -1.1 K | 24.8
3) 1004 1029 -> 1.3 K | 21.7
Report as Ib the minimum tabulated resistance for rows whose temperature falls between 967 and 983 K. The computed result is 22.7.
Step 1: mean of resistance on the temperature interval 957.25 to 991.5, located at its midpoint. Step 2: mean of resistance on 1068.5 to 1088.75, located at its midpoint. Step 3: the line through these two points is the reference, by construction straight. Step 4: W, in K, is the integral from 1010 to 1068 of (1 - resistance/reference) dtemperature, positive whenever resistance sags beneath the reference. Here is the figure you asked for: 3.2 K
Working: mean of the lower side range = 24.3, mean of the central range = 21.2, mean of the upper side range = 21.2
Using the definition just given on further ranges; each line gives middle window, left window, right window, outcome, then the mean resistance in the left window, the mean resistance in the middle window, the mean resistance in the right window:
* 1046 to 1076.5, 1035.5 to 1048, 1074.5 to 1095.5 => 0.18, 20.7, 21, 21.5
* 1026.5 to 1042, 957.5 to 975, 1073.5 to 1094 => 0.87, 24.1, 21.2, 21.3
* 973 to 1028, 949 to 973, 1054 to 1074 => -0.63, 23.8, 23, 20.8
